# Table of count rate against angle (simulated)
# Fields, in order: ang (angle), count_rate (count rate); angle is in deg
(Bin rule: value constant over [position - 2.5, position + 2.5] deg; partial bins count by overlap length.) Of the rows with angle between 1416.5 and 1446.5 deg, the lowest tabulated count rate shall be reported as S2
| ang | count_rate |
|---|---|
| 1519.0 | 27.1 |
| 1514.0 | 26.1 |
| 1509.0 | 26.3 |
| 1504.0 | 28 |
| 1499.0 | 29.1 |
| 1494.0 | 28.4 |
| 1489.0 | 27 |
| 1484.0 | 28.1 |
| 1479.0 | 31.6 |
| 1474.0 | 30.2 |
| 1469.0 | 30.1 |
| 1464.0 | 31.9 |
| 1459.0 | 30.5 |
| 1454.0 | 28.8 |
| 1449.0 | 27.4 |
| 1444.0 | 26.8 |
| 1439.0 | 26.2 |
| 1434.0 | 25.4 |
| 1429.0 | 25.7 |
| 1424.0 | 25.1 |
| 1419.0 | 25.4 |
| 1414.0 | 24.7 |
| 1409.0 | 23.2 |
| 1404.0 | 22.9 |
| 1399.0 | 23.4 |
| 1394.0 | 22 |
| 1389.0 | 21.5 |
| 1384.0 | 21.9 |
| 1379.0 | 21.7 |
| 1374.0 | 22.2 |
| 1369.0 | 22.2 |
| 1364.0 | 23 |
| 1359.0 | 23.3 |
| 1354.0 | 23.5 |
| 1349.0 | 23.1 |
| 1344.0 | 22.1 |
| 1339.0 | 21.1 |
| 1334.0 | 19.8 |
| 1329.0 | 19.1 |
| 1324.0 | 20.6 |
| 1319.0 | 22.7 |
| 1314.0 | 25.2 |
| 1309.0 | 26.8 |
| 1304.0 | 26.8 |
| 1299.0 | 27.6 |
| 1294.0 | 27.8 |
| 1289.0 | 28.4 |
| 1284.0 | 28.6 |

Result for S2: 25.1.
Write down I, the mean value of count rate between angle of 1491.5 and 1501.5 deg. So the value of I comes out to 28.8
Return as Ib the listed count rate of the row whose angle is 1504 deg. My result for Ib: 28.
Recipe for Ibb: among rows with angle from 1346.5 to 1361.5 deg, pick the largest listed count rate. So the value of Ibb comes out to 23.5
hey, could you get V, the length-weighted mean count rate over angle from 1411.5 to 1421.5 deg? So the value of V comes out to 25.1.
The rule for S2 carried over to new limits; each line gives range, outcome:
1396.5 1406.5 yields 22.9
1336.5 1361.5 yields 21.1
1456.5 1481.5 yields 30.1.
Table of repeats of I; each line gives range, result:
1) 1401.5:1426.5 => 24.3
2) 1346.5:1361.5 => 23.3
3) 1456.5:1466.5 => 31.2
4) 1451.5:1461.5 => 29.6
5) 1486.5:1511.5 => 27.8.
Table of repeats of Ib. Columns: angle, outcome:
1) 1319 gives 22.7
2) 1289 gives 28.4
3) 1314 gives 25.2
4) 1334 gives 19.8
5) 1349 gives 23.1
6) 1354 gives 23.5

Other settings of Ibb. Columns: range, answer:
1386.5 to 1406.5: 23.4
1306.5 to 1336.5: 26.8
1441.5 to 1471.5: 31.9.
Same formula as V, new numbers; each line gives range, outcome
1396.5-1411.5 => 23.2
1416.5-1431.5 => 25.4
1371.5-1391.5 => 21.8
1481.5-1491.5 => 27.6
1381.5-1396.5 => 21.8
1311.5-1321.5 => 23.9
